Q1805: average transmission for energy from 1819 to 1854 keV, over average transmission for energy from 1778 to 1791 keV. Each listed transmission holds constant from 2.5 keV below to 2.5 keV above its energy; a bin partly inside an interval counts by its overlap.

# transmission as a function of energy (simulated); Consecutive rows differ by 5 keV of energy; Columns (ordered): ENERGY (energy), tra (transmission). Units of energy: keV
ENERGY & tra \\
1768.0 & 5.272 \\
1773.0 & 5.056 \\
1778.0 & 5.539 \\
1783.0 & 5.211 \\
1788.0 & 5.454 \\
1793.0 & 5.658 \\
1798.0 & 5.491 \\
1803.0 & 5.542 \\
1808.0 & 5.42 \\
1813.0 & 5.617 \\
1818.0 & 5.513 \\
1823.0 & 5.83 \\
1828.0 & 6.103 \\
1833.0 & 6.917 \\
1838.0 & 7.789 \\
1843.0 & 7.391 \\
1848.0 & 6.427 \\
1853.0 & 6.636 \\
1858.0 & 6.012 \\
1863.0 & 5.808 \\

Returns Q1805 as 1.24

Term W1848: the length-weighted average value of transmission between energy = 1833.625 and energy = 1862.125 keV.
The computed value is 6.8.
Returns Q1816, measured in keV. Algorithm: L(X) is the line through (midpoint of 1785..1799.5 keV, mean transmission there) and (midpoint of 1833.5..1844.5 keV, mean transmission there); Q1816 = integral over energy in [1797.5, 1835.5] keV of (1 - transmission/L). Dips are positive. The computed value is 4.2 keV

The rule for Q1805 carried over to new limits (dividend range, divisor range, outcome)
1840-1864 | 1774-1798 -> 1.20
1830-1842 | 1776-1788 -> 1.36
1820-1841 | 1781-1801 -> 1.22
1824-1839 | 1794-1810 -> 1.22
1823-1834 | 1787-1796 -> 1.13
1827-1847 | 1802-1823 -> 1.27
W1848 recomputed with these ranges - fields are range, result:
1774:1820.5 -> 5.48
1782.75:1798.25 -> 5.48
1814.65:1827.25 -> 5.73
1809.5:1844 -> 6.38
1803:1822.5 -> 5.55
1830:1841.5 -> 7.3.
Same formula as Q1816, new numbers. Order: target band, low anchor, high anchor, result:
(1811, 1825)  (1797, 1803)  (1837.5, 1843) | 1.7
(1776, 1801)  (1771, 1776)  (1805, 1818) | -1.0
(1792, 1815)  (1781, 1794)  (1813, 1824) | 0.0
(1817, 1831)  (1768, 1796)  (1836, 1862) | 0.8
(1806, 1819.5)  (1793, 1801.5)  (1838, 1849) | 1.3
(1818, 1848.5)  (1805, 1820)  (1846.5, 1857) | -3.2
